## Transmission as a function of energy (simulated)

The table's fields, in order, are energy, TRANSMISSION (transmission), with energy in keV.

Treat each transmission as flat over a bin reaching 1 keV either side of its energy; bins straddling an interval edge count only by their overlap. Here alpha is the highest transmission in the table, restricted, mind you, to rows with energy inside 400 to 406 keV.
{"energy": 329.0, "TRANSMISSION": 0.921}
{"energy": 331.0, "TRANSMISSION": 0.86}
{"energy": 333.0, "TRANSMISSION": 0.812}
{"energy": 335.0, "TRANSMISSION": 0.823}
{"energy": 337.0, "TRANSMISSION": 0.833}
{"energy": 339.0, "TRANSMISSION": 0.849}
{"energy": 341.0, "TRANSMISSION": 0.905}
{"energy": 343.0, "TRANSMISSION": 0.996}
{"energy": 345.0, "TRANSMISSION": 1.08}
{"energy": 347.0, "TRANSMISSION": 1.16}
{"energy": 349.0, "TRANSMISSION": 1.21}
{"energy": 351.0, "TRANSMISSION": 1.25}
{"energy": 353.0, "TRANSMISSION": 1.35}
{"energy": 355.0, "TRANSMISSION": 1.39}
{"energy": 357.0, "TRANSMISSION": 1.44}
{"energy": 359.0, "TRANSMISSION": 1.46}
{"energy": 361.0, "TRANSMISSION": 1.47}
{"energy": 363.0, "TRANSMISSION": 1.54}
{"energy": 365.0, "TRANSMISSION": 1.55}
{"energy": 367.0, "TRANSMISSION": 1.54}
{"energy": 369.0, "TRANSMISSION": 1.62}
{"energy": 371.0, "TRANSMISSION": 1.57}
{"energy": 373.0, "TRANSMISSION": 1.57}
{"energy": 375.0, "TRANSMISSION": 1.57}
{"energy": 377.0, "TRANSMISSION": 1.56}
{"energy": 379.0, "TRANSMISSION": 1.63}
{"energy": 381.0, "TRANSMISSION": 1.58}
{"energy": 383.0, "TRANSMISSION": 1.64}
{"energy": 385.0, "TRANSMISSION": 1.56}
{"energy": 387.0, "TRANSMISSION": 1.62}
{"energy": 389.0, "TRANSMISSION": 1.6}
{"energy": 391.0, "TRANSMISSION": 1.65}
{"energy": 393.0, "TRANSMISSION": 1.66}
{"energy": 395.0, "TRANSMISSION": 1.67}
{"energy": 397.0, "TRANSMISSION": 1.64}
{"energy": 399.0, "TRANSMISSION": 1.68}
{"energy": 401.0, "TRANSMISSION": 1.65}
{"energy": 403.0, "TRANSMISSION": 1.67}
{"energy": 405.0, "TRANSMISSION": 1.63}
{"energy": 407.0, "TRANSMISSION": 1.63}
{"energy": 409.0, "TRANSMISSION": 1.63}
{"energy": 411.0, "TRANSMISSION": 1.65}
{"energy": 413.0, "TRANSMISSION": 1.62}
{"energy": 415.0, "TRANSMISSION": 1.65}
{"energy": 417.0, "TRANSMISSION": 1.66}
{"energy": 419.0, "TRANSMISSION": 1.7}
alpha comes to 1.67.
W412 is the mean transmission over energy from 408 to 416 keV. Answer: 1.64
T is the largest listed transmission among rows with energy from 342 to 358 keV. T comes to 1.44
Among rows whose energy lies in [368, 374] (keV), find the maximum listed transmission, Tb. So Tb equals 1.62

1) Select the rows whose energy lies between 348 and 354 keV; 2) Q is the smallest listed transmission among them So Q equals 1.21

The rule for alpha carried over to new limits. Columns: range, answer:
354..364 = 1.54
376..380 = 1.63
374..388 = 1.64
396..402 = 1.68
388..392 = 1.65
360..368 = 1.55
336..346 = 1.08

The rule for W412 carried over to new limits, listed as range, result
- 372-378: 1.57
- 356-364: 1.48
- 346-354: 1.24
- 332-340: 0.829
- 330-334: 0.836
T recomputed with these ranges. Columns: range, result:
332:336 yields 0.823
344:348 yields 1.16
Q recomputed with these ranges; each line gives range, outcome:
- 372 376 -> 1.57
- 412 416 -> 1.62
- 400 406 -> 1.63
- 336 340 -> 0.833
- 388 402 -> 1.6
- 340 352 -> 0.905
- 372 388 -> 1.56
